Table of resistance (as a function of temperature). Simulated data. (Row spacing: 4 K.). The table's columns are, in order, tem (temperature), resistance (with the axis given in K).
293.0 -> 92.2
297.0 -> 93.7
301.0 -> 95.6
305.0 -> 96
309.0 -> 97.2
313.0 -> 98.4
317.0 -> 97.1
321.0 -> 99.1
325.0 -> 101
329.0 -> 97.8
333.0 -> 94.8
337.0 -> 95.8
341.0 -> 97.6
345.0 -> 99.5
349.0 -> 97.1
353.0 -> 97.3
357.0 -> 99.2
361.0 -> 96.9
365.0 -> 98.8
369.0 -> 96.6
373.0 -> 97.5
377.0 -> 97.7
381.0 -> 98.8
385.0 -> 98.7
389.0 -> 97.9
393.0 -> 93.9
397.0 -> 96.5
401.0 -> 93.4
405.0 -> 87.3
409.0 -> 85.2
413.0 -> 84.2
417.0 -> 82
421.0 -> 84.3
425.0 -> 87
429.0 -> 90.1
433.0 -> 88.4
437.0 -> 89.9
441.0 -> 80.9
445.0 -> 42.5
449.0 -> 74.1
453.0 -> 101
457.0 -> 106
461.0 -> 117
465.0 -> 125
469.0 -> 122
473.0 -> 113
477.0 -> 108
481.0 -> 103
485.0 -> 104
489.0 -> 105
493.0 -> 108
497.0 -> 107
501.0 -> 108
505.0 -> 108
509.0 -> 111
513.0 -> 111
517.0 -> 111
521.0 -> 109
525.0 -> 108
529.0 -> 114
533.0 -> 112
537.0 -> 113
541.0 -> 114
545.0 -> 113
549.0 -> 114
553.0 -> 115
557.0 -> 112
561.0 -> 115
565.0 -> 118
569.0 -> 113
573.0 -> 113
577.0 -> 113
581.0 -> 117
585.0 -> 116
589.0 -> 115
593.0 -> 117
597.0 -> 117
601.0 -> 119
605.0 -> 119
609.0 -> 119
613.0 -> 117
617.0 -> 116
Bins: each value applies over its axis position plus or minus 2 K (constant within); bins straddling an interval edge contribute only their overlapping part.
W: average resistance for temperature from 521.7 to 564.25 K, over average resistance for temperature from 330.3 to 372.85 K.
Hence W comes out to 1.16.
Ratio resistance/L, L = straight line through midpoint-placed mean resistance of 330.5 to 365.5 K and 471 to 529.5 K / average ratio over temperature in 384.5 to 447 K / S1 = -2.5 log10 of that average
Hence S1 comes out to 0.19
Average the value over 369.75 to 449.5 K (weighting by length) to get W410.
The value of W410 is 87.9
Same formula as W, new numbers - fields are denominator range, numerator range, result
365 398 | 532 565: 1.17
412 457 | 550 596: 1.38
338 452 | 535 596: 1.26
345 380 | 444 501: 1.06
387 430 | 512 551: 1.25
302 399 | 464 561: 1.14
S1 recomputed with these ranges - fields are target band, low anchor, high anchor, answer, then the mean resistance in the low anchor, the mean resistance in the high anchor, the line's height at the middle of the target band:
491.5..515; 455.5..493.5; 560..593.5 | 0.03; 111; 115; 112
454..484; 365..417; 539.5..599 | -0.10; 93.7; 115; 103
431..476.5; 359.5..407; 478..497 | 0.06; 96.2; 105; 102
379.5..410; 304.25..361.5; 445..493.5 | 0.07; 97.7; 104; 101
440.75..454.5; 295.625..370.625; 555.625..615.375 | 0.41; 97.4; 116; 106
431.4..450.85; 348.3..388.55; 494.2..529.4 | 0.35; 97.9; 109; 104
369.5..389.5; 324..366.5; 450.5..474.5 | 0.05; 97.7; 113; 102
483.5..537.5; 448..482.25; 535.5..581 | 0.02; 109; 114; 111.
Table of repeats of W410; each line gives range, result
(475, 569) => 111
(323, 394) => 97.7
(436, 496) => 100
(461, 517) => 110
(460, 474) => 120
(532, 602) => 115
